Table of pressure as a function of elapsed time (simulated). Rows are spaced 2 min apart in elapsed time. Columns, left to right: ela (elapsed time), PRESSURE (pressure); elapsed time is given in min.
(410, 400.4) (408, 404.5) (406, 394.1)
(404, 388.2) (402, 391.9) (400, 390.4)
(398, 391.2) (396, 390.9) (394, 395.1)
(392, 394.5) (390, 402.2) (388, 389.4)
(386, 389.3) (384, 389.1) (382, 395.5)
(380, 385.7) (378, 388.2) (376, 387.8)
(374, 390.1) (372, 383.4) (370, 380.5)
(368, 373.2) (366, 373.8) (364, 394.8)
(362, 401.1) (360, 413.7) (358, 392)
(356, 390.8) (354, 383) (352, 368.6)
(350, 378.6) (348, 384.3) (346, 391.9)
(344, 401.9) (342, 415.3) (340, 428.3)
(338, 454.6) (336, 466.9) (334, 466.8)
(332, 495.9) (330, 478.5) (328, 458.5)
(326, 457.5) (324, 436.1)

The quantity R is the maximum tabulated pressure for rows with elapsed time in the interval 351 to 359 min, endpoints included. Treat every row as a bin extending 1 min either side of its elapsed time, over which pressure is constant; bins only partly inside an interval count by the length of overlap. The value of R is 392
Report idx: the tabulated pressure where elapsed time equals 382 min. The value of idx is 395.5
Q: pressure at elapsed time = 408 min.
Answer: 404.5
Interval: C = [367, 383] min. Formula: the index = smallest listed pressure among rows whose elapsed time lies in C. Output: 373.2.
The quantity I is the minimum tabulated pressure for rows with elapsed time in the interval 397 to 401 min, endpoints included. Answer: 390.4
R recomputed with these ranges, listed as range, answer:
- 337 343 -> 454.6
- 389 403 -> 402.2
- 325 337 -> 495.9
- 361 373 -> 401.1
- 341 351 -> 415.3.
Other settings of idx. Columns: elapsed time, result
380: 385.7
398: 391.2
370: 380.5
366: 373.8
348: 384.3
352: 368.6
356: 390.8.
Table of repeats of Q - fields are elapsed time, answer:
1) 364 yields 394.8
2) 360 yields 413.7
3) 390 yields 402.2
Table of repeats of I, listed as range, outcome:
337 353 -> 368.6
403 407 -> 388.2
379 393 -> 385.7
